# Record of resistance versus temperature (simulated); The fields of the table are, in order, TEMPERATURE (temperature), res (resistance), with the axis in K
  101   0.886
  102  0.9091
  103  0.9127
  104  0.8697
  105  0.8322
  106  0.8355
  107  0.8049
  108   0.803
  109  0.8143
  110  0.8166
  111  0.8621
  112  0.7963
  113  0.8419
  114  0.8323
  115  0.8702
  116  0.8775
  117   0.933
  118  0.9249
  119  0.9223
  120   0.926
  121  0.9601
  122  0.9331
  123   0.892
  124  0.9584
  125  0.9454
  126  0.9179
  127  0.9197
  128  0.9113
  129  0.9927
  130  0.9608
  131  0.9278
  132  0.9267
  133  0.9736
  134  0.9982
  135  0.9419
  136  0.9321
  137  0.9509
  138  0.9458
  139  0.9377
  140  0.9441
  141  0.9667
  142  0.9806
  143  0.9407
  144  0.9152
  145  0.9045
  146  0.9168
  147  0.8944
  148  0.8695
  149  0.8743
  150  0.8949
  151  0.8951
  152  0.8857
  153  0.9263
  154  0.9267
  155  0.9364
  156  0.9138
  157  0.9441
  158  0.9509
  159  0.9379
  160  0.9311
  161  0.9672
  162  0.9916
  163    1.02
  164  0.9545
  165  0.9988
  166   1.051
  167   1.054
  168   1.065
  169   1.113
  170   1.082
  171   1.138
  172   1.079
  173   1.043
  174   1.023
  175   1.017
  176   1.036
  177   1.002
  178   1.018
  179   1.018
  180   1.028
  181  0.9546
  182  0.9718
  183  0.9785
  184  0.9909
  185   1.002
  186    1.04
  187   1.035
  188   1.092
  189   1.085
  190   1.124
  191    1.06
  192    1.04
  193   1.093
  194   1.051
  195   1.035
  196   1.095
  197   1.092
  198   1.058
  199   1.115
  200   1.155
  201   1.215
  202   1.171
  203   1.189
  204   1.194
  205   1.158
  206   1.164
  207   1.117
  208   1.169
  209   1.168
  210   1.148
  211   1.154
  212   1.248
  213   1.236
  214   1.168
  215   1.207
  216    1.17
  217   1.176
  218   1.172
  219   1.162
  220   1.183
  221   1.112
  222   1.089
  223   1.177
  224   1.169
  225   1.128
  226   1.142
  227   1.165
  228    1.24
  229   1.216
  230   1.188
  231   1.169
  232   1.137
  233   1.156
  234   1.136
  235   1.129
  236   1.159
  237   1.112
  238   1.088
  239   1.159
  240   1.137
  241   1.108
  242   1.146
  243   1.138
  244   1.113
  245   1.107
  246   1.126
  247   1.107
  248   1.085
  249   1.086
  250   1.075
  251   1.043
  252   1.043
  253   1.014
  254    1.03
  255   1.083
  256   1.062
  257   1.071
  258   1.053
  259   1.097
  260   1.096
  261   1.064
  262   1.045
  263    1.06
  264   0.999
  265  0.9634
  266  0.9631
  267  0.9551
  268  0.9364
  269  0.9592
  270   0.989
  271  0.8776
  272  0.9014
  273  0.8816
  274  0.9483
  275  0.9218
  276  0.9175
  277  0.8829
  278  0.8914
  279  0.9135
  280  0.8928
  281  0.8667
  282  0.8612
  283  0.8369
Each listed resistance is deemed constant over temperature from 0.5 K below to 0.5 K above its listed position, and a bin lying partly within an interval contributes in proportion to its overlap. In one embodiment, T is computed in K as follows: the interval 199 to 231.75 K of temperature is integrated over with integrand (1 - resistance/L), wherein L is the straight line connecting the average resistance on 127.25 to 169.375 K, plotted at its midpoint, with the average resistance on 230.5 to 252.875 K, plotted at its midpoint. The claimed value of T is -3.2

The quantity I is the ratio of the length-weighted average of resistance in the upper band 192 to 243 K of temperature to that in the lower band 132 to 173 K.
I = 1.2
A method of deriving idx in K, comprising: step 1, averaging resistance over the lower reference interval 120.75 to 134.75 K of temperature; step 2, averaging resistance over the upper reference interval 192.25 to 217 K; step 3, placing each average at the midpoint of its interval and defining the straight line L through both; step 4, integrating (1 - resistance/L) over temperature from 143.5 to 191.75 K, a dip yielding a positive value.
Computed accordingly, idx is 2.7 K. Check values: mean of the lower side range 0.944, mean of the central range 0.991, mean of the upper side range 1.15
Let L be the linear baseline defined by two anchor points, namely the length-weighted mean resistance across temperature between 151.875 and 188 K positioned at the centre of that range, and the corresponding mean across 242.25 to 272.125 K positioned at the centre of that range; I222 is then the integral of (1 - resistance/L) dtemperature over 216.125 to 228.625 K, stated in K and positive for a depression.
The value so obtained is -1.6 K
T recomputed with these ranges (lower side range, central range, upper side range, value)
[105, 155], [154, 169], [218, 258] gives -0.18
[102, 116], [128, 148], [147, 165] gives -1.01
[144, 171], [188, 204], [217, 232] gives -0.44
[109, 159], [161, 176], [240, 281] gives -1.55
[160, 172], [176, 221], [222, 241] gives -0.45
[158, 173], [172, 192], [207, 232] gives 0.77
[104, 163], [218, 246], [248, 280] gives -4.97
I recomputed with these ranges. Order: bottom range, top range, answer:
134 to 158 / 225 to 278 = 1.15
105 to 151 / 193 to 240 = 1.27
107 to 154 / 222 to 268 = 1.21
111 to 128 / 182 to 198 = 1.17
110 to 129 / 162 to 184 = 1.14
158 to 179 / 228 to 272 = 1.05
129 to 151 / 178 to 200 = 1.12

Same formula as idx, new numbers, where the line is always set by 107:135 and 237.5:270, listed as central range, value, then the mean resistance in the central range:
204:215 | -1.8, 1.18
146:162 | 0.4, 0.919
